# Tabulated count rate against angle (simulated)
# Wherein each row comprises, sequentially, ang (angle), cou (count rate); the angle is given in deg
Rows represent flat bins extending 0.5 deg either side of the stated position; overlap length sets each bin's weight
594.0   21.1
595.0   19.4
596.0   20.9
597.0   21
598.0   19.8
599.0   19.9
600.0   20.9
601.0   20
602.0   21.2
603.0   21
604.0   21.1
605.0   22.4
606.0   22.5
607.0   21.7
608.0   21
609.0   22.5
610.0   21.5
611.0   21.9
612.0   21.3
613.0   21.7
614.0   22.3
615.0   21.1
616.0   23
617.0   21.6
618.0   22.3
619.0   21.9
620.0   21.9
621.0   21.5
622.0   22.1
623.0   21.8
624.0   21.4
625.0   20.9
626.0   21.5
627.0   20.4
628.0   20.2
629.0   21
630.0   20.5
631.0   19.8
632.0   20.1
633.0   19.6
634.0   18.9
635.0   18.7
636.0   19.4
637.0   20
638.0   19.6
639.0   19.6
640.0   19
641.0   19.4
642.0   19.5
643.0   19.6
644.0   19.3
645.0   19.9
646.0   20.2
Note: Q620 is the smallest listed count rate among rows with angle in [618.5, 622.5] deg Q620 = 21.5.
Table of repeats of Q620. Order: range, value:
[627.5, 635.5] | 18.7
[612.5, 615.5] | 21.1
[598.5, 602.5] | 19.9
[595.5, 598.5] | 19.8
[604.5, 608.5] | 21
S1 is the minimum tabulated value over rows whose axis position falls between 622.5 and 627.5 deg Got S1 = 20.4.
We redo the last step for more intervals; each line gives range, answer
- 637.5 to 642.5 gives 19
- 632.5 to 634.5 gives 18.9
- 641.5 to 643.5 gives 19.5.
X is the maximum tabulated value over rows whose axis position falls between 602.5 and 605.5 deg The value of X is 22.4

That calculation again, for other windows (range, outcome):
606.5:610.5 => 22.5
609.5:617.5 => 23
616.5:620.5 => 22.3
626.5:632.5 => 21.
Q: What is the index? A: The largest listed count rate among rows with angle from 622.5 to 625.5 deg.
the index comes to 21.8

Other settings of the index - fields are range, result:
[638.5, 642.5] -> 19.6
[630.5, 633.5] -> 20.1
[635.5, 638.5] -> 20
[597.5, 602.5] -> 21.2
